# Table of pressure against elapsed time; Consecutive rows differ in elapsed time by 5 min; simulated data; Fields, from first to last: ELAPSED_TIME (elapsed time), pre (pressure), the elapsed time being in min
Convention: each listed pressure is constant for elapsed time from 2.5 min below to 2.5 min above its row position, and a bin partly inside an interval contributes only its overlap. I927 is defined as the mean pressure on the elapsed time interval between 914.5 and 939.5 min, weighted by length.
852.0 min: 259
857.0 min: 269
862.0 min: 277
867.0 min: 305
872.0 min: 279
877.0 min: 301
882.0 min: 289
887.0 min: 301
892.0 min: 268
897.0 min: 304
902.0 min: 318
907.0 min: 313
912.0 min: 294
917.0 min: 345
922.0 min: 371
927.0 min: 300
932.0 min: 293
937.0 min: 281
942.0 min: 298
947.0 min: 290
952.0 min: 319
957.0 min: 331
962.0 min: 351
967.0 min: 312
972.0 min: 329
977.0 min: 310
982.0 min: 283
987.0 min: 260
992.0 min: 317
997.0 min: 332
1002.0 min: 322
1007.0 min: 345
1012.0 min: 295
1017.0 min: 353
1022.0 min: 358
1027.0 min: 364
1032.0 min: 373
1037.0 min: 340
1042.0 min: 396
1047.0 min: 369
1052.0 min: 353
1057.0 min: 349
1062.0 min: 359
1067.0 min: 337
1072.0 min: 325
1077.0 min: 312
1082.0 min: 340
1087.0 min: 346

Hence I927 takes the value 318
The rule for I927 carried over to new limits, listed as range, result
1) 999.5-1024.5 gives 335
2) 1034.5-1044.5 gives 368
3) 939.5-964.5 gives 318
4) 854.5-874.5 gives 282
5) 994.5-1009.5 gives 333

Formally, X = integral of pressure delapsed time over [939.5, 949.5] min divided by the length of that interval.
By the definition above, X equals 294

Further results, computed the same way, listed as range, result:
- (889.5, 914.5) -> 299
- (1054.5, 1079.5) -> 336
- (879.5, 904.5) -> 296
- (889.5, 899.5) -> 286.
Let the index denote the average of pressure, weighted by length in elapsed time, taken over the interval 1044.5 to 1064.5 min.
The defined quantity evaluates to 358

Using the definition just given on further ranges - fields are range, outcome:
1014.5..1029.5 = 358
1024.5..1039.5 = 359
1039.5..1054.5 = 373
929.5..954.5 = 296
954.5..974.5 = 331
